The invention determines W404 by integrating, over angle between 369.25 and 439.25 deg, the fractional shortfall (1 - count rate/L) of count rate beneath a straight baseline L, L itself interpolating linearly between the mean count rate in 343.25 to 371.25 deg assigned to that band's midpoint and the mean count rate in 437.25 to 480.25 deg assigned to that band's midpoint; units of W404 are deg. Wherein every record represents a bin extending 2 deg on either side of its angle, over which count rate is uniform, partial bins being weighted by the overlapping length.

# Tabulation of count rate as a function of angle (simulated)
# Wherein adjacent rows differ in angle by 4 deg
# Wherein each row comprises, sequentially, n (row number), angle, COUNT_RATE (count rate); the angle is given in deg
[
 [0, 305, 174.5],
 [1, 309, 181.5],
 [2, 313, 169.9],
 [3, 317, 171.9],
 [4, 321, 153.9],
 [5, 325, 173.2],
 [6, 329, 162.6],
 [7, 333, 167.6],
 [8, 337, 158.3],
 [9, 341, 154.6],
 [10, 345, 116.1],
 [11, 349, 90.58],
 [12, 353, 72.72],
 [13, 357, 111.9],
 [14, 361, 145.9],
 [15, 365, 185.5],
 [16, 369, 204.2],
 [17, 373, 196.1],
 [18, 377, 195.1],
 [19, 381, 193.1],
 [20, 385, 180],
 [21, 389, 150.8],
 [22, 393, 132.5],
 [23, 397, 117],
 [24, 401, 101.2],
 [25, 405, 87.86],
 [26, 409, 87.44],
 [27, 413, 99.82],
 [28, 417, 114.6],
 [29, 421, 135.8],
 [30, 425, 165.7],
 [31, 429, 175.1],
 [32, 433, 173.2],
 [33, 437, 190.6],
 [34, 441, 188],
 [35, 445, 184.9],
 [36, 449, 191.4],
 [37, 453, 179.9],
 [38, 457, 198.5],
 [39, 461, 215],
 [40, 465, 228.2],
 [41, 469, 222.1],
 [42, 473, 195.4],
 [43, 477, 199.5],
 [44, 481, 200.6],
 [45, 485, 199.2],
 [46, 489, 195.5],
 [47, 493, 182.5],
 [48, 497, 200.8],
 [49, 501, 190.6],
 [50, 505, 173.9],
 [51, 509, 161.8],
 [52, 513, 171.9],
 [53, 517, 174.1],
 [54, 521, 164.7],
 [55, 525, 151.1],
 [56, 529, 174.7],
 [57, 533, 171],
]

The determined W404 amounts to 5.9 deg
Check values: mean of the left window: 133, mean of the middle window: 148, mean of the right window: 200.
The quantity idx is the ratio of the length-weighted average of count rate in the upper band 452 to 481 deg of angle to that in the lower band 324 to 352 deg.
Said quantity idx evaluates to 1.45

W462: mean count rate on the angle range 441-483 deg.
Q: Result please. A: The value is 201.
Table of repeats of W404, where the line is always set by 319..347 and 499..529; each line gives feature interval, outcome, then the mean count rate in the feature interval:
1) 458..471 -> -4.2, 220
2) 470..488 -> -3.5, 200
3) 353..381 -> -1.6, 167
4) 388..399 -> 1.9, 132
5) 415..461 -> -2.9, 174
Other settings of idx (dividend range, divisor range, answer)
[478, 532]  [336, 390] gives 1.17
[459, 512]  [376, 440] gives 1.37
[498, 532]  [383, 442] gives 1.23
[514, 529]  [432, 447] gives 0.89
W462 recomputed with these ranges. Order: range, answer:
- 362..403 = 165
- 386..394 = 148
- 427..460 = 186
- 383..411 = 122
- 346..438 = 143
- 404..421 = 103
